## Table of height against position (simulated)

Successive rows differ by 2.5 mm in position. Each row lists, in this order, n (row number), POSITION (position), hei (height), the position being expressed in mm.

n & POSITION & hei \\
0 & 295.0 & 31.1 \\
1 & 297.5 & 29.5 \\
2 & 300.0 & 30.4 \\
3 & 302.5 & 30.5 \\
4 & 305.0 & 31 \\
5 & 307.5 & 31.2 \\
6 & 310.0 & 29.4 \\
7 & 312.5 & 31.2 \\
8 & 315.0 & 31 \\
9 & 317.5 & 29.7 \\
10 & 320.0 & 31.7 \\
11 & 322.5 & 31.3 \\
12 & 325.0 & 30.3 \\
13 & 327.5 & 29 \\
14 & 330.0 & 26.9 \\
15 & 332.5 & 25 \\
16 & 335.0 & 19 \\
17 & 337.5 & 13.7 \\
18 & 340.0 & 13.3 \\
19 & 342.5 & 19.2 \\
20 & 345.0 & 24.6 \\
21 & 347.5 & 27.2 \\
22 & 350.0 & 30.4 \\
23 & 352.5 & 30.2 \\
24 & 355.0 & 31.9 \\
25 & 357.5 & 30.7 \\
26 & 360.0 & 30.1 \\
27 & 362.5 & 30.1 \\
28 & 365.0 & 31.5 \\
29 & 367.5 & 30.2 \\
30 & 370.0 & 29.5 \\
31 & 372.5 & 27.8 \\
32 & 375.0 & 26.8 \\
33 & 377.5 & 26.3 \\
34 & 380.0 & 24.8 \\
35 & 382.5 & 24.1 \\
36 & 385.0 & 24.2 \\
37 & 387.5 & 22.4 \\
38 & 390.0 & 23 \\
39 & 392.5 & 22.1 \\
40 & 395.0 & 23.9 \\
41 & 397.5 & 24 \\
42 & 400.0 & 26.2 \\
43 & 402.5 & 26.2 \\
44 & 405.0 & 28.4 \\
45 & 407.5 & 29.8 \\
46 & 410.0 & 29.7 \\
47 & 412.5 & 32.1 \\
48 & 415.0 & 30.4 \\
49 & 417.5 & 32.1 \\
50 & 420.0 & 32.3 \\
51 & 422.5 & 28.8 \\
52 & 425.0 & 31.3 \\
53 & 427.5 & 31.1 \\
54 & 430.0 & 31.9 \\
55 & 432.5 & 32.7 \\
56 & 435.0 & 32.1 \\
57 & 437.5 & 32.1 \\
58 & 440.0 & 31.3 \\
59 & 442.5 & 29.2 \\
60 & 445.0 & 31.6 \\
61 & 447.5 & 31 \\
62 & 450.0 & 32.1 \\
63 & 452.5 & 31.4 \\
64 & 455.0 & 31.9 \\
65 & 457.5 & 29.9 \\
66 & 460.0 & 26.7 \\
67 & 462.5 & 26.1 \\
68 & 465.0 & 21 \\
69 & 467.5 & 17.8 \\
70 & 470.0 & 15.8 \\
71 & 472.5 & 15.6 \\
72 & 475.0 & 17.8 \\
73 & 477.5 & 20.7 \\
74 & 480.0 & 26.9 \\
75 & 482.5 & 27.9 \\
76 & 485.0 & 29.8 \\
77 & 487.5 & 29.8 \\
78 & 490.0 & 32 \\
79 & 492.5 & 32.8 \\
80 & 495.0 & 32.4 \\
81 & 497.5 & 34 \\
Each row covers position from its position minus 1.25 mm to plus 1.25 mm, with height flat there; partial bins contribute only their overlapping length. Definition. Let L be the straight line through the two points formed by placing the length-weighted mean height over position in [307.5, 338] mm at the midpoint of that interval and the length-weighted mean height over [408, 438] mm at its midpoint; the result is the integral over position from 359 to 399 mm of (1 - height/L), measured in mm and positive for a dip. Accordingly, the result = 4.7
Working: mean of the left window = 27.8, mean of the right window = 31.3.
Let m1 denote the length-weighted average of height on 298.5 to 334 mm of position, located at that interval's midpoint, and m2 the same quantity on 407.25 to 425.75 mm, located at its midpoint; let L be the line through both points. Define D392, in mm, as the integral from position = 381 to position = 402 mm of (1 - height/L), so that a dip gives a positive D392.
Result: 4.6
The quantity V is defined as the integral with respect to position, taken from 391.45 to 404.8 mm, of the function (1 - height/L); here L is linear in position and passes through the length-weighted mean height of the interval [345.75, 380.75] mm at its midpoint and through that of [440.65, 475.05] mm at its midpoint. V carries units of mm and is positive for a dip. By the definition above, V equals 1.5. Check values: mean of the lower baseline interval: 29.1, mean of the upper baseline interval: 25.9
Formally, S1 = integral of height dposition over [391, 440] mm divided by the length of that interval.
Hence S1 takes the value 29.3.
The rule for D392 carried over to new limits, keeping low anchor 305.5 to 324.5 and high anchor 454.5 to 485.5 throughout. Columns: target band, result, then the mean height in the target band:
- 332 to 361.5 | 4.6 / 24.6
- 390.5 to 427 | -2.9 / 28.3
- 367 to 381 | 0.2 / 27.5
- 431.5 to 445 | -3.6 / 31.5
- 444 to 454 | -3.0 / 31.5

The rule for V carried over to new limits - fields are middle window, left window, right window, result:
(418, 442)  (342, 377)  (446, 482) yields -5.0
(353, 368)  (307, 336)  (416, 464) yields -0.7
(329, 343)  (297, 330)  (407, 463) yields 5.1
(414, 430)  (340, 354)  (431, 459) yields -0.6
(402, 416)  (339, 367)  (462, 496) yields -1.8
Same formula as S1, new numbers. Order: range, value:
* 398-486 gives 28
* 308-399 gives 26.6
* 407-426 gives 30.8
